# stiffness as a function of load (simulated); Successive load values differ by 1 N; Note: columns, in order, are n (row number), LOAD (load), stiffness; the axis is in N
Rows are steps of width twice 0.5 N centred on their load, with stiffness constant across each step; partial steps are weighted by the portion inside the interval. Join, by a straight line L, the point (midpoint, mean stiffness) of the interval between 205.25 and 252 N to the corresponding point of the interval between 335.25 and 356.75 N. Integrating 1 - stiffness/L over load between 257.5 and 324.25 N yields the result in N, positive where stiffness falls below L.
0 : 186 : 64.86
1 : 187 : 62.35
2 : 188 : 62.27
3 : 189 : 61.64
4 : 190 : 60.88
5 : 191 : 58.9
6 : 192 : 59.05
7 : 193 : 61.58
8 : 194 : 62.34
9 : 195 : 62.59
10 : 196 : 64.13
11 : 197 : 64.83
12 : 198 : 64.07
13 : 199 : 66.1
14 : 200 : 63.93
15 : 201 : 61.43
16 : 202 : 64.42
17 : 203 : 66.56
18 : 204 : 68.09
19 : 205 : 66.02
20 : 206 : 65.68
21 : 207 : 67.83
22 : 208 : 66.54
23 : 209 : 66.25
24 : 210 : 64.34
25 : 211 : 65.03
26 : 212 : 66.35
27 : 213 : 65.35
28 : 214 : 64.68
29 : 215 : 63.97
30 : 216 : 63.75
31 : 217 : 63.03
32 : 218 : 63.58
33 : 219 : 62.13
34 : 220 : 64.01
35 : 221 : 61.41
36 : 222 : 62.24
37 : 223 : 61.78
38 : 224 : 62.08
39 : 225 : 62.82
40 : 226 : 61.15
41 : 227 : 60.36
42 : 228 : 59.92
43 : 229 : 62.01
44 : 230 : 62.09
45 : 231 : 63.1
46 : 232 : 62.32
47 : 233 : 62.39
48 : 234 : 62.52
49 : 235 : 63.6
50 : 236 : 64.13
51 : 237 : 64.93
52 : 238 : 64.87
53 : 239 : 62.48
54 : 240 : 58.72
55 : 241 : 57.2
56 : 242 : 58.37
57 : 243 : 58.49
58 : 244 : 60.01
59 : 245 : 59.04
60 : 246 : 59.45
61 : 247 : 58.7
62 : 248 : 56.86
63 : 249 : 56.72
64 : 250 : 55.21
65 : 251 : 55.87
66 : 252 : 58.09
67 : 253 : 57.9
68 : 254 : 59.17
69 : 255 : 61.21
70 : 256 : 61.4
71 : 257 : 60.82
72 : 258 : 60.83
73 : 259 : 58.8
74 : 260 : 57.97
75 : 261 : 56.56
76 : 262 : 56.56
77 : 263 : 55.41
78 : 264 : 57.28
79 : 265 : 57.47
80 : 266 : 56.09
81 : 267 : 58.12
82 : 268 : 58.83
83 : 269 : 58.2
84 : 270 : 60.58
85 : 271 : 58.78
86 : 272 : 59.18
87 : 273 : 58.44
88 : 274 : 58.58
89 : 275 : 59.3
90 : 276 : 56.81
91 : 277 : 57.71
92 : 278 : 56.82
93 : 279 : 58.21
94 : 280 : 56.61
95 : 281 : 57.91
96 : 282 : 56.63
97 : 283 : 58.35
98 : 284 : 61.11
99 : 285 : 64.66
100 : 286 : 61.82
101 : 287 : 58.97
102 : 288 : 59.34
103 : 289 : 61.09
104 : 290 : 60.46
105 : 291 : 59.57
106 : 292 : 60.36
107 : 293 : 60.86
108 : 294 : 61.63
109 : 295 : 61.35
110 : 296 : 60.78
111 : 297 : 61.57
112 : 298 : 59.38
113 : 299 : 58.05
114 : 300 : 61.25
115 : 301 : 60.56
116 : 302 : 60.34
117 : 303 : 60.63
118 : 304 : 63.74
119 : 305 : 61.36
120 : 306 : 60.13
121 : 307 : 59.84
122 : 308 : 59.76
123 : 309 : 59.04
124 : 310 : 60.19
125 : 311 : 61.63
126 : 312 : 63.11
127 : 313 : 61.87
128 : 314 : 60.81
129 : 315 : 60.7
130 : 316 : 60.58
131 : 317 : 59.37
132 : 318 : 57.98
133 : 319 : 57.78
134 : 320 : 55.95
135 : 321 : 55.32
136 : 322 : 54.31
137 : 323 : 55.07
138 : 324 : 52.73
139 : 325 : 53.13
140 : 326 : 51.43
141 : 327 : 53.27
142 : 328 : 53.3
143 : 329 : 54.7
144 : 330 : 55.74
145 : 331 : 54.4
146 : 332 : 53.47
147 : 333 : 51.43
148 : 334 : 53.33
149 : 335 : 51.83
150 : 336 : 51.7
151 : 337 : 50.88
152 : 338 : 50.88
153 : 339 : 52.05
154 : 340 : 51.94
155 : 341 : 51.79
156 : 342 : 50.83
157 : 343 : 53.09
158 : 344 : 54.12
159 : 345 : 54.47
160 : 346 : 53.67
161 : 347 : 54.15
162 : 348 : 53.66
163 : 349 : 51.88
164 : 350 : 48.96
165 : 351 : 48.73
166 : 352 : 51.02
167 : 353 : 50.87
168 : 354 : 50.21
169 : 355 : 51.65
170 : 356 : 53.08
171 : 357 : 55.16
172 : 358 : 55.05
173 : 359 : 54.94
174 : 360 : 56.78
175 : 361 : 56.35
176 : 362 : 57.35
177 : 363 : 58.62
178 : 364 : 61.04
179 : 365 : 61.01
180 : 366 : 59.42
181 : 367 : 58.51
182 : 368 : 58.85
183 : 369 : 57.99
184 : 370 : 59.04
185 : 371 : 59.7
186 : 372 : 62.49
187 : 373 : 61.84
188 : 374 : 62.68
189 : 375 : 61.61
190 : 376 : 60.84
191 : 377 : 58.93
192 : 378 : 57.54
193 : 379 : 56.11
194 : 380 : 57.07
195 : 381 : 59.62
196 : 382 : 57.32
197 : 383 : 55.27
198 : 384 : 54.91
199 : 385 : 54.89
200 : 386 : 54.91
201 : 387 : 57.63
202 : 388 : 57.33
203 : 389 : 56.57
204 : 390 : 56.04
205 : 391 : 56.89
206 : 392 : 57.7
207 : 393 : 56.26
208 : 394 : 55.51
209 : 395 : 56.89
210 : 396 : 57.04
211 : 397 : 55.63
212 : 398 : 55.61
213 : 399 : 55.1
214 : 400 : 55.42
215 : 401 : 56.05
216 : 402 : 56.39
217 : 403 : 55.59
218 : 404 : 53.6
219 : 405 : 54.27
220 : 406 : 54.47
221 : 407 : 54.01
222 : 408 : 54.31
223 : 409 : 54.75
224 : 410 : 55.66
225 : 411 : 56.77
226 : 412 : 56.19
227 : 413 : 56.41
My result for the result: -3.0 N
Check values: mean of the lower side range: 62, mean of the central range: 59.1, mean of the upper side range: 51.9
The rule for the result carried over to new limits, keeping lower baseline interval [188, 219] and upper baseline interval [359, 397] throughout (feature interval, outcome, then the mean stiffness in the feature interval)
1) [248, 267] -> 1.29 N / 57.9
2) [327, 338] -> 1.22 N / 53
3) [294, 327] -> 0.73 N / 59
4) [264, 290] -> 1.14 N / 58.8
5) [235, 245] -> 0.27 N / 61.1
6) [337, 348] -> 1.22 N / 52.7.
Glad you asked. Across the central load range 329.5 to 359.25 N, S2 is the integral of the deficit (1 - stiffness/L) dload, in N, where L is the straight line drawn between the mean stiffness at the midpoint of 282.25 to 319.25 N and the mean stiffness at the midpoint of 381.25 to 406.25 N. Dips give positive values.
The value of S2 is 3.01 N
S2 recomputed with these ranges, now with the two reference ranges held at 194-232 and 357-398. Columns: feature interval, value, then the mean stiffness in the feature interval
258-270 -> 0.8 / 57.7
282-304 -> 0.1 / 60.6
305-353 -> 3.7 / 55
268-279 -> 0.6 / 58.4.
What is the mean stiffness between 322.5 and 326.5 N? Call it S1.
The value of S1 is 53.1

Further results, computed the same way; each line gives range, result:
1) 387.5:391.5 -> 56.7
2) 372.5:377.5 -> 61.2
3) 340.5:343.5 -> 51.9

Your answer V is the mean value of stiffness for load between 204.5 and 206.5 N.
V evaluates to 65.8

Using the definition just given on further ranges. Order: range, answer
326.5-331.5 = 54.3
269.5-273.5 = 59.2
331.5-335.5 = 52.5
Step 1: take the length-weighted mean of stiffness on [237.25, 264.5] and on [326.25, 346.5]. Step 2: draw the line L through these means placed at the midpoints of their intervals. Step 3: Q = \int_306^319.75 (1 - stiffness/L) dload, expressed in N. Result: -1.43 N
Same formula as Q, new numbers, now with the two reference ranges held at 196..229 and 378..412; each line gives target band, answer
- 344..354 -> 1.04 N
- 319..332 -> 1.06 N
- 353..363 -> 0.53 N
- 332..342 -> 1.15 N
